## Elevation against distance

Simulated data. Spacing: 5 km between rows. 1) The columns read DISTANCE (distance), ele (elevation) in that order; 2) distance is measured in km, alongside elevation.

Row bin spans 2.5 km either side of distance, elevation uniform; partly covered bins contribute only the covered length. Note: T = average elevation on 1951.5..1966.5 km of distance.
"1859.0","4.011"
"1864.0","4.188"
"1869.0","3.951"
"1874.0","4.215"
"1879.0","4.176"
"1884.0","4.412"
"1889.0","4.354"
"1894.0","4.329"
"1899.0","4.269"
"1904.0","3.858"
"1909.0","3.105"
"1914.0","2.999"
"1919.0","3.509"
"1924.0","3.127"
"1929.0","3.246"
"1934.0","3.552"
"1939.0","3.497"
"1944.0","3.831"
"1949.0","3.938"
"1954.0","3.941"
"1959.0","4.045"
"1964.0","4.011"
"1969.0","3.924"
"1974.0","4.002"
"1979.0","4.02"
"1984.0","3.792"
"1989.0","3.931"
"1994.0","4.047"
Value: 4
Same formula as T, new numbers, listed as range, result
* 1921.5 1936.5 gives 3.31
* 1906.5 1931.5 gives 3.2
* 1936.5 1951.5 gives 3.76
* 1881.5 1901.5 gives 4.34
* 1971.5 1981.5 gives 4.01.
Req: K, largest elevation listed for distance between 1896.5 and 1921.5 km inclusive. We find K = 4.269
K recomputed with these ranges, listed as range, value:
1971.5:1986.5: 4.02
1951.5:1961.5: 4.045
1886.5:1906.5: 4.354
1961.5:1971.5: 4.011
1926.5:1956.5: 3.941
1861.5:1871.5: 4.188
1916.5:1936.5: 3.552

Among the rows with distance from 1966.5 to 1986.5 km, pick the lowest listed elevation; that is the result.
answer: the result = 3.792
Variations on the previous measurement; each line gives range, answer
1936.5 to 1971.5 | 3.497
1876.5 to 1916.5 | 2.999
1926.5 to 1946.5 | 3.246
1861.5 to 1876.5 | 3.951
